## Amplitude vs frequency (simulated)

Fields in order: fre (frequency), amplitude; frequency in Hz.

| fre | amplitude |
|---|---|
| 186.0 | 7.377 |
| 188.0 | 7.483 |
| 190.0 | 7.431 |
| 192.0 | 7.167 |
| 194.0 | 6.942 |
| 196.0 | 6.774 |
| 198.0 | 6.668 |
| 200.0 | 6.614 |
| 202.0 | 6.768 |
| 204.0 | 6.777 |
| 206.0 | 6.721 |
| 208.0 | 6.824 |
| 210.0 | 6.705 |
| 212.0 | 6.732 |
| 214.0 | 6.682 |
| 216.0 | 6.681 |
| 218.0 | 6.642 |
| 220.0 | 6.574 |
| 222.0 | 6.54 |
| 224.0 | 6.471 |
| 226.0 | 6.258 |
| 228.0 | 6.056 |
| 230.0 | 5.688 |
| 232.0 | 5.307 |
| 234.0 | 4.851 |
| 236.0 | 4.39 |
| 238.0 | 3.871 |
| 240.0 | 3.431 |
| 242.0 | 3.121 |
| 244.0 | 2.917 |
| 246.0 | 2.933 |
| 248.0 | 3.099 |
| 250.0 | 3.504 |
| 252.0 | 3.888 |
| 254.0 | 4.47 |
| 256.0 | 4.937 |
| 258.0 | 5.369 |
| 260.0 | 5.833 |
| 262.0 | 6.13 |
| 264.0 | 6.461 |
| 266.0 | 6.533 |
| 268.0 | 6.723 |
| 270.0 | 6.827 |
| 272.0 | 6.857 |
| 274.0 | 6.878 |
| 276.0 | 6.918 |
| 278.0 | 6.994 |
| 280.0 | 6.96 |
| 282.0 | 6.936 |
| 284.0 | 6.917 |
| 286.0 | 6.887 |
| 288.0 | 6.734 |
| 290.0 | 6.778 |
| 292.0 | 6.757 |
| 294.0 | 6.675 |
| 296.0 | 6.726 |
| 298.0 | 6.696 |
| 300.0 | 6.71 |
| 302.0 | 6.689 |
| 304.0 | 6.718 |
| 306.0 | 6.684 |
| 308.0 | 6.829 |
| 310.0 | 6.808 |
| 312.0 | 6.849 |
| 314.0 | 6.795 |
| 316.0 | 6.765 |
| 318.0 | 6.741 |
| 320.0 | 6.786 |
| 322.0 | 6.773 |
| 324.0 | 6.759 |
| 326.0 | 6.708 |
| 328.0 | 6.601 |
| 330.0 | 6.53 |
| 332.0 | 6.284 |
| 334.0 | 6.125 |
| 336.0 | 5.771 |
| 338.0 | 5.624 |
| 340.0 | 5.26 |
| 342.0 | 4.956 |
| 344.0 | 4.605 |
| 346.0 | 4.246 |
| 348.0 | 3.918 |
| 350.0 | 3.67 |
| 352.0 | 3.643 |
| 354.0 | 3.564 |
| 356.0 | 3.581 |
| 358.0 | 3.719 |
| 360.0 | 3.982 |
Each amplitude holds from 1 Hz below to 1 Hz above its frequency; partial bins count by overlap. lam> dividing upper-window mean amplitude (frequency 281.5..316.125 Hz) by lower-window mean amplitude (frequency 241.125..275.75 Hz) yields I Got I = 1.32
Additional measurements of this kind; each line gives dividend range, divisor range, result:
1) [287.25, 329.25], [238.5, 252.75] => 2.05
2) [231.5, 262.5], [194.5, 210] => 0.62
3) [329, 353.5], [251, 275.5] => 0.85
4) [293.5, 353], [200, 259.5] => 1.13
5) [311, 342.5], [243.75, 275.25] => 1.20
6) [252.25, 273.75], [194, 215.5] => 0.89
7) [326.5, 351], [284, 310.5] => 0.79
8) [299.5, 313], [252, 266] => 1.23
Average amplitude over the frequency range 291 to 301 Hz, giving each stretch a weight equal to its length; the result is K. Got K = 6.71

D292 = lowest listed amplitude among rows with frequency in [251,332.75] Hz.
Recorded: 3.888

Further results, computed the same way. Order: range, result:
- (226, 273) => 2.917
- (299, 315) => 6.684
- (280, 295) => 6.675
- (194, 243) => 3.121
